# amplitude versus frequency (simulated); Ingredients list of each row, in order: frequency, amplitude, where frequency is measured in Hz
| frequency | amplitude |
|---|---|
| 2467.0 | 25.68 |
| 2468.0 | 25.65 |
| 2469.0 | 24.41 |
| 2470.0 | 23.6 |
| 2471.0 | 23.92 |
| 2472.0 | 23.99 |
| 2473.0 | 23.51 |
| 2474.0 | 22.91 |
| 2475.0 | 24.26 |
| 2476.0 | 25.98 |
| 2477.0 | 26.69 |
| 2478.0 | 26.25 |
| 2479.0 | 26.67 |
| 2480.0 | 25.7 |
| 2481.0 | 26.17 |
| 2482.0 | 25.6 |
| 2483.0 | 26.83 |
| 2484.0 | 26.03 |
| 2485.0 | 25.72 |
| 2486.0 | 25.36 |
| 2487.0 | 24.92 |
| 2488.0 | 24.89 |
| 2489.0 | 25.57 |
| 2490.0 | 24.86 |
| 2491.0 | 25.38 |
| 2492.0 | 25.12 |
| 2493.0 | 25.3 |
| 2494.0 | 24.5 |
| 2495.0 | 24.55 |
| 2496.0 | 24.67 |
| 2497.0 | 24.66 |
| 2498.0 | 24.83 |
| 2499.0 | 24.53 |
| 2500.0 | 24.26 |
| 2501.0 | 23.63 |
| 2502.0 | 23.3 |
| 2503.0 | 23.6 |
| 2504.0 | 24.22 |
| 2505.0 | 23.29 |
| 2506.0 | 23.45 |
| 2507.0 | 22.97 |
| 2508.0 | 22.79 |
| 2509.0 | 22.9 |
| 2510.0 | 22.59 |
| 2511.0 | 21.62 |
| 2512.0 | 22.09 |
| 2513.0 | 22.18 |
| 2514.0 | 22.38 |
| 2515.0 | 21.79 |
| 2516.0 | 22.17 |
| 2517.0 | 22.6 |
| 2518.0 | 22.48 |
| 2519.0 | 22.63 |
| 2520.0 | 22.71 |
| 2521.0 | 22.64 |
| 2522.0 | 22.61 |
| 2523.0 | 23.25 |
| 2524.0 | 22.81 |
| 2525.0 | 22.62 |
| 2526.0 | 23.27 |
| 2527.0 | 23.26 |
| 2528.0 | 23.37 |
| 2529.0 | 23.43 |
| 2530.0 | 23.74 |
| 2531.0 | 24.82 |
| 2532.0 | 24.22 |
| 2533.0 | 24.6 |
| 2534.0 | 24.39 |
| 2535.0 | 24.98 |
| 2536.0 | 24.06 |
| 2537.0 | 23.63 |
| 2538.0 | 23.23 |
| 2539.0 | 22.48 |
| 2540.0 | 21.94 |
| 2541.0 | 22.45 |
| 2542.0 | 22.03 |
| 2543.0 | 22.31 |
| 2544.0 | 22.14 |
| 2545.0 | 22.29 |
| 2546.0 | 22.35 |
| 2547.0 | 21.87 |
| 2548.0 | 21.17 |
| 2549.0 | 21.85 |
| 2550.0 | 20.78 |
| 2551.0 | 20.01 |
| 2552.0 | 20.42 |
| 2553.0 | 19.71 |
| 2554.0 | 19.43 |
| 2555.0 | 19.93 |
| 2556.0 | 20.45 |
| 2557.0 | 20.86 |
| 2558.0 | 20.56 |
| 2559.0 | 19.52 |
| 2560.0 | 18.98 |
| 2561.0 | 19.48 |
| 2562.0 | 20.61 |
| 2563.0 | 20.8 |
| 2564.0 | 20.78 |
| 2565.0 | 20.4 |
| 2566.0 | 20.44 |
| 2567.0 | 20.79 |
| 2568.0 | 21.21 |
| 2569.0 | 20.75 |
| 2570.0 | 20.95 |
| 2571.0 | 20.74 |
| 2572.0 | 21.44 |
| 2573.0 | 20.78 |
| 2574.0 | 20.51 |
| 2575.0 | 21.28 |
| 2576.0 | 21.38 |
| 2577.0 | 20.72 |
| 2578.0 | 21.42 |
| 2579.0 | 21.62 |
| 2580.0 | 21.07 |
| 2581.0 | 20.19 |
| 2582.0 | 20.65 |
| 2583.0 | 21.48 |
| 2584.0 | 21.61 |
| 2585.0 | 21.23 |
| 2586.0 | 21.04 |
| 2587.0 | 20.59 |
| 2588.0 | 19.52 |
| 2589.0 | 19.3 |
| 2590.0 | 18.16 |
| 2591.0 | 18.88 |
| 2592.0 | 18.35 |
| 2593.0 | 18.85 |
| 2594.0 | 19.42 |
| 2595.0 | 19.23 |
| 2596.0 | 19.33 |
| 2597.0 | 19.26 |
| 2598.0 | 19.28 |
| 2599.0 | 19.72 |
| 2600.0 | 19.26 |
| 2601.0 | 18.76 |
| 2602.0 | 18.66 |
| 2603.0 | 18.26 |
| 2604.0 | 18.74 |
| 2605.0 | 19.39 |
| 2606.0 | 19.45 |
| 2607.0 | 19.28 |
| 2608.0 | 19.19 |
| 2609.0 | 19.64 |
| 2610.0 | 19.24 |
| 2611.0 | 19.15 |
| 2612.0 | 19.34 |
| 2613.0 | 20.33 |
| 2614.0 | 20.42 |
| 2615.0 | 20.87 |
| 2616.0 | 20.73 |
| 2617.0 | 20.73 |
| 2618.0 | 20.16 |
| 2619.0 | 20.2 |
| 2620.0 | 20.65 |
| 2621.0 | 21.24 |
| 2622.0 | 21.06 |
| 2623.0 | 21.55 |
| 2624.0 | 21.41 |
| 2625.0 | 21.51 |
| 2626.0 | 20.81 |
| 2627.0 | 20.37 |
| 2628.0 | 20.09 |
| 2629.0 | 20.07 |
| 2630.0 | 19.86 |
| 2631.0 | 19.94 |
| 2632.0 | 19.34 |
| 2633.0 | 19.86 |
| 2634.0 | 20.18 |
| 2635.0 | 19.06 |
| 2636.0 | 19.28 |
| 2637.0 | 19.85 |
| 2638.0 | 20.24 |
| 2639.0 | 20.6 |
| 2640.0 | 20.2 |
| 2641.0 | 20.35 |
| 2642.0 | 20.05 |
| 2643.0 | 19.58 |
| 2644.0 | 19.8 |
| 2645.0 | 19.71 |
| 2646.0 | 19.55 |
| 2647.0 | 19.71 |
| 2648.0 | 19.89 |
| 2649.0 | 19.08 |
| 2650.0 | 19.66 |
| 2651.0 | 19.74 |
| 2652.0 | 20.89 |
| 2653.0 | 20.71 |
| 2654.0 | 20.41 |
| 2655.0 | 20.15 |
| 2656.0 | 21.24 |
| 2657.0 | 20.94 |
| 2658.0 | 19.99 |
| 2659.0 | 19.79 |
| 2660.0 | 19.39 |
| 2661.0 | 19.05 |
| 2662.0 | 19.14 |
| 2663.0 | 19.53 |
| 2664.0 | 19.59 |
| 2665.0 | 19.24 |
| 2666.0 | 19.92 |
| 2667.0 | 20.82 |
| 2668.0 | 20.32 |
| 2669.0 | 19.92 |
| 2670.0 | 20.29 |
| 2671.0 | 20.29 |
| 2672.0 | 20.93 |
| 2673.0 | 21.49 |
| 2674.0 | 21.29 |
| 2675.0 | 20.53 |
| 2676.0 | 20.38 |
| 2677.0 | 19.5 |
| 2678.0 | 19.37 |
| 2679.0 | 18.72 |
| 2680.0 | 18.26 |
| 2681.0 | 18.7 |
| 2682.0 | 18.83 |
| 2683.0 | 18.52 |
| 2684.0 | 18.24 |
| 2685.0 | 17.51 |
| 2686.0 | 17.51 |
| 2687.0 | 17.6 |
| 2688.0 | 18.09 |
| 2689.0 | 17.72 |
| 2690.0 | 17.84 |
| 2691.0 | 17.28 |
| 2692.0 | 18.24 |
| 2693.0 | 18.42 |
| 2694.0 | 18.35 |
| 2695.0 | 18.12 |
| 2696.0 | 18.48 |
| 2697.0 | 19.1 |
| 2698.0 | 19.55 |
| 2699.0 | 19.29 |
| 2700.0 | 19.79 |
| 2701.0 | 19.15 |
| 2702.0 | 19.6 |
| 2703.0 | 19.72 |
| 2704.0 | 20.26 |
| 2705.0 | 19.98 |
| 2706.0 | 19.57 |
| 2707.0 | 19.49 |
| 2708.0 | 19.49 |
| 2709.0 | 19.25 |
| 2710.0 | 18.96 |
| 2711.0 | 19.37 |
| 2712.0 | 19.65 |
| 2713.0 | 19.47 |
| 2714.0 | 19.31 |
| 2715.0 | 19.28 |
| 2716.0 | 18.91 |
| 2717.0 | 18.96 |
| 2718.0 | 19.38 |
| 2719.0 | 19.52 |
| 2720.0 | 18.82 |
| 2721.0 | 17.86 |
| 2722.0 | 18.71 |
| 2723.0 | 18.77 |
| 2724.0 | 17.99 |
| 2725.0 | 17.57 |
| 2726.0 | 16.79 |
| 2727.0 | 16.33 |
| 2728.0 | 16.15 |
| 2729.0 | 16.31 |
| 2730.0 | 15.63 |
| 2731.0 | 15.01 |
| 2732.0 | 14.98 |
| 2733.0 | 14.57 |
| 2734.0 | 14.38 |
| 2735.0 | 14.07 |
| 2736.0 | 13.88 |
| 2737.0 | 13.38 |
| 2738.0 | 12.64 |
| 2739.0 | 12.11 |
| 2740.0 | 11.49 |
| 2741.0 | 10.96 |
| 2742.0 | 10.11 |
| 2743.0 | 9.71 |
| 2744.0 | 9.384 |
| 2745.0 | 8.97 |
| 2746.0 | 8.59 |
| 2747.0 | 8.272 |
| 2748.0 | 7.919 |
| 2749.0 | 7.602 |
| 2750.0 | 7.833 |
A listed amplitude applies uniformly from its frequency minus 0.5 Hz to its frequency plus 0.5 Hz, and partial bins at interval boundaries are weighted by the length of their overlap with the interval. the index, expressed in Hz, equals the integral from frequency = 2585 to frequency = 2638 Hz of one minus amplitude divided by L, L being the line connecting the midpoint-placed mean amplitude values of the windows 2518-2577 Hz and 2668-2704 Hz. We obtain 1.9 Hz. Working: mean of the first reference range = 21.8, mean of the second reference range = 19.1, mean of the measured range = 19.8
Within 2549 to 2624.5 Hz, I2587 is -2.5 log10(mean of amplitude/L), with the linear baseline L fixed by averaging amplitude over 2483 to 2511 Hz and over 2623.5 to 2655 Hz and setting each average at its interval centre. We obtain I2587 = 0.076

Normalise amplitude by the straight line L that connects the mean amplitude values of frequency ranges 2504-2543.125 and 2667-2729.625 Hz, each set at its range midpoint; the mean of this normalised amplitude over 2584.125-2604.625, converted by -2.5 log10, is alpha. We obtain 0.11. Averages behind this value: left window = 23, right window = 18.9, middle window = 19.3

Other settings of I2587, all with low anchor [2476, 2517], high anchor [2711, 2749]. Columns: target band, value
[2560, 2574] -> 0.05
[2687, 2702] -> -0.13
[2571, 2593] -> 0.02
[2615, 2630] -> -0.08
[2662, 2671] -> -0.14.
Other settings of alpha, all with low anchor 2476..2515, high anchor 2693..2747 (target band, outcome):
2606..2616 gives 0.04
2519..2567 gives 0.04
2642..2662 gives -0.05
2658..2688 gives -0.07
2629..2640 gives -0.01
